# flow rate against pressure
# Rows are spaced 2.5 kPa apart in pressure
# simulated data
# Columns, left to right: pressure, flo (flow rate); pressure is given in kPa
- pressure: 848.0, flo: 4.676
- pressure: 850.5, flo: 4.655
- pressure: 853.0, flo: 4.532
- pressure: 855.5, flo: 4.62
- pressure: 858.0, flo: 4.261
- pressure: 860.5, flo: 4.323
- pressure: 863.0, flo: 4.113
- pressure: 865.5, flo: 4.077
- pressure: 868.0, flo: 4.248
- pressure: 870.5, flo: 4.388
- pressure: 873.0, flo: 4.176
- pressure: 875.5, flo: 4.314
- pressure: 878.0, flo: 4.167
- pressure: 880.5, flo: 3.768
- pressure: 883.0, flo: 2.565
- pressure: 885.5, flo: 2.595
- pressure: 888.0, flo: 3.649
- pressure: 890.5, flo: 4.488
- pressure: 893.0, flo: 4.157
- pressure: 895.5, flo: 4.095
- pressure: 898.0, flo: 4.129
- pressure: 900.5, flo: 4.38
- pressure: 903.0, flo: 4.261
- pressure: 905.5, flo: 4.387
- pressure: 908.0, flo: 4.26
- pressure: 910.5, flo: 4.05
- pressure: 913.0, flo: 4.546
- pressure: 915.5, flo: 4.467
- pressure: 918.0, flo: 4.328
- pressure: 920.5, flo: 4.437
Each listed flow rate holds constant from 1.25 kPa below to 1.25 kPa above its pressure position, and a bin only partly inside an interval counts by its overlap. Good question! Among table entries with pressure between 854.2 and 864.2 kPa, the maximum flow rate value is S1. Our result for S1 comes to 4.62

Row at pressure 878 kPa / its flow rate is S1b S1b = 4.167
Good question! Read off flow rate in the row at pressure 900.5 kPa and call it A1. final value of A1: 4.38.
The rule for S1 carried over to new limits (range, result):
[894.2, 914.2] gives 4.546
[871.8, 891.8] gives 4.488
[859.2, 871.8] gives 4.388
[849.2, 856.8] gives 4.655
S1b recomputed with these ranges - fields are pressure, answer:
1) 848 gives 4.676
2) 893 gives 4.157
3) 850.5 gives 4.655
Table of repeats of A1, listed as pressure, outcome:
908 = 4.26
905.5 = 4.387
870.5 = 4.388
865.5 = 4.077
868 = 4.248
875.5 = 4.314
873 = 4.176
